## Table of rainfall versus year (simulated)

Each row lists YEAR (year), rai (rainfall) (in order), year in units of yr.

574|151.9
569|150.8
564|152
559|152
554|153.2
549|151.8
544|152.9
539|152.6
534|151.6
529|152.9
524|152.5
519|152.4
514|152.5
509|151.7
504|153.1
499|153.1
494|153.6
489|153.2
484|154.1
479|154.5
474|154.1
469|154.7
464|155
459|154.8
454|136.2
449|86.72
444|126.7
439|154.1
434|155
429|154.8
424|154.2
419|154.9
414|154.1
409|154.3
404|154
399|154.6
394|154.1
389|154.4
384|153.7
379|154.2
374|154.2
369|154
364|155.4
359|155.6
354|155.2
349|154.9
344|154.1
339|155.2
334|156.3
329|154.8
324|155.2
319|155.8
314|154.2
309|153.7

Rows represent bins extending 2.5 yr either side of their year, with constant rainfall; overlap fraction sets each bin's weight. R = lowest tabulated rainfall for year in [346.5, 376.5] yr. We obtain 154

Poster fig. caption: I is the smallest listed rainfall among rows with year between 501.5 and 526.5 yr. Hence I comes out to 151.7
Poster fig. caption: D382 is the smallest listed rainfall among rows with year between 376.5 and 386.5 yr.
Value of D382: 153.7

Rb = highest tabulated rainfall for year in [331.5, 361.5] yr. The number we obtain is 156.3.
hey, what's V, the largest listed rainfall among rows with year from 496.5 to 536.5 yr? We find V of 153.1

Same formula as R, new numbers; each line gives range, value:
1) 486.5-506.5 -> 153.1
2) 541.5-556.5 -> 151.8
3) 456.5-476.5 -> 154.1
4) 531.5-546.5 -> 151.6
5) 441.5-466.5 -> 86.72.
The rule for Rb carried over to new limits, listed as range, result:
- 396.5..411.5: 154.6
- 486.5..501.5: 153.6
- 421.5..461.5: 155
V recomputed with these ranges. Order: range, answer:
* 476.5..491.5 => 154.5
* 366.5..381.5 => 154.2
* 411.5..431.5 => 154.9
